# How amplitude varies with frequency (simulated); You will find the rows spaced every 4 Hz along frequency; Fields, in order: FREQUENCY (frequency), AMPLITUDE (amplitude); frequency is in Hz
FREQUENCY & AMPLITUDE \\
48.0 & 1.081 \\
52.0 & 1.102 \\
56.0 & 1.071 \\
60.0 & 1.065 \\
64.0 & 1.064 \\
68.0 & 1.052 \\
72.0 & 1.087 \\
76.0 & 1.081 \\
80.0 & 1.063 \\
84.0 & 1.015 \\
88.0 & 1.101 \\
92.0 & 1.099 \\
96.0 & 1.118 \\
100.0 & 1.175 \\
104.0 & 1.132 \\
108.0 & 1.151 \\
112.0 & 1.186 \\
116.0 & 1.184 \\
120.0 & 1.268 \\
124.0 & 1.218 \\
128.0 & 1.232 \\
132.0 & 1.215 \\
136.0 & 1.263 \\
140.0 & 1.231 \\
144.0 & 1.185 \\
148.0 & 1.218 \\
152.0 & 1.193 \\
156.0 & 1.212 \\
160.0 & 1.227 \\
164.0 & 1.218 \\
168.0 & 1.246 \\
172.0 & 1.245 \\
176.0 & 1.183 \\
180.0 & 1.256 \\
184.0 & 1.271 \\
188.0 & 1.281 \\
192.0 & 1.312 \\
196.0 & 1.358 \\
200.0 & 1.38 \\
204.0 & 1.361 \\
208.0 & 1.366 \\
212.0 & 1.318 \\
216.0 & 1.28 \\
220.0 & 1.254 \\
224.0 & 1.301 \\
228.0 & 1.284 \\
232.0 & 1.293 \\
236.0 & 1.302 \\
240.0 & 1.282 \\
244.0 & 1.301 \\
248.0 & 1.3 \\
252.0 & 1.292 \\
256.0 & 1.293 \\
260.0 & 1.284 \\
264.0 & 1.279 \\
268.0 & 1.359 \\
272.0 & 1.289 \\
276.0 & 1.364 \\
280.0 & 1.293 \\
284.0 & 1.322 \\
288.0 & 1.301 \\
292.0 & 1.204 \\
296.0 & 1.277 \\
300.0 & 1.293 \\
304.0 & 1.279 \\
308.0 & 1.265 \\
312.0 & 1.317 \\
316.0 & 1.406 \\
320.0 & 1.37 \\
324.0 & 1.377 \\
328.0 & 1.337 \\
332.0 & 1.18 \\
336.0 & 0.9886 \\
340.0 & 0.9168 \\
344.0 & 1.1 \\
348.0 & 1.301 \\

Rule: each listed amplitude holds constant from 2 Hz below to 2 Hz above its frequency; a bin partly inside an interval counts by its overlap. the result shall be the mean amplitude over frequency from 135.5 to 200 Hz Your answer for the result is 1.25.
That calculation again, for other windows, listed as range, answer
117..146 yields 1.23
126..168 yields 1.22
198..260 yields 1.31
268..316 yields 1.3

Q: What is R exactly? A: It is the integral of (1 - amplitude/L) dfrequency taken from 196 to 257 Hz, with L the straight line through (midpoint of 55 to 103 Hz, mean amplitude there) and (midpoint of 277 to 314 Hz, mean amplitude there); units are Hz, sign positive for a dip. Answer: -4.4 Hz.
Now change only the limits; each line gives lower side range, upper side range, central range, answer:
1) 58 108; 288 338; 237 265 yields -1.50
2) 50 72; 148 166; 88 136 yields -1.36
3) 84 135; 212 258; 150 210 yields -1.76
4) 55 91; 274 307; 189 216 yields -3.18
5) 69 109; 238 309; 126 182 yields -2.65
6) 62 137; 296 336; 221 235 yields -0.66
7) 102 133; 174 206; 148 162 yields 0.43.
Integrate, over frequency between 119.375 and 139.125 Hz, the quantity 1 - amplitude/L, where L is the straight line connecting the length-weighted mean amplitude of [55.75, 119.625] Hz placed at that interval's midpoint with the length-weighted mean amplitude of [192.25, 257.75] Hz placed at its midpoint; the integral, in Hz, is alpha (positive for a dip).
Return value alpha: -1.1 Hz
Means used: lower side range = 1.11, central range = 1.24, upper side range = 1.31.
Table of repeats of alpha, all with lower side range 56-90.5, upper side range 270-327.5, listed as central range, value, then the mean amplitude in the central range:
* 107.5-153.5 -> -3.5 Hz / 1.21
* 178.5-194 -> -1.2 Hz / 1.28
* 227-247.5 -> -0.8 Hz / 1.29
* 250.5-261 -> -0.2 Hz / 1.29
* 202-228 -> -1.9 Hz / 1.31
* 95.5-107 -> -0.5 Hz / 1.15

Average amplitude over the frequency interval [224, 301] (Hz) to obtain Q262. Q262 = 1.3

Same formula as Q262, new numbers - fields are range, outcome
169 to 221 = 1.3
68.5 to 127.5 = 1.13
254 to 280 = 1.31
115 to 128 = 1.23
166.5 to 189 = 1.25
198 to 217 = 1.34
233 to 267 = 1.29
